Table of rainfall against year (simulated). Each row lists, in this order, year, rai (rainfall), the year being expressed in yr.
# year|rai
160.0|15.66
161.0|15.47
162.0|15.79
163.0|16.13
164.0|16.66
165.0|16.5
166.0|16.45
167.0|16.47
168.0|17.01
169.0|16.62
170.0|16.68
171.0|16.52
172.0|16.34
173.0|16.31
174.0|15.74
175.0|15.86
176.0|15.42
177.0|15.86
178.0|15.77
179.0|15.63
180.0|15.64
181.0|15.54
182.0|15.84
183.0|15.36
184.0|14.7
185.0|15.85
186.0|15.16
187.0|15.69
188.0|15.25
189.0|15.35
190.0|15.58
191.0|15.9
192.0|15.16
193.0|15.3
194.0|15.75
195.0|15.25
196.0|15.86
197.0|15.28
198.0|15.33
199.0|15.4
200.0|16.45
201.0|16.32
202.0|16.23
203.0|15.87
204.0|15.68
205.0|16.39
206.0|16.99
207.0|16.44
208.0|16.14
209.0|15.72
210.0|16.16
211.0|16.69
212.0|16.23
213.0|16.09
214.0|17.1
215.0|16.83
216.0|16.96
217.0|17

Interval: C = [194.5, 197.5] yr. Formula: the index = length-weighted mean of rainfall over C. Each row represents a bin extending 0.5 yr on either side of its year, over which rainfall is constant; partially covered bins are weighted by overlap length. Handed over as 15.5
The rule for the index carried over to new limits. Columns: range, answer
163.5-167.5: 16.5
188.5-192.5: 15.5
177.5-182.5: 15.7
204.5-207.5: 16.6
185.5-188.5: 15.4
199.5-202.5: 16.3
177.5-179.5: 15.7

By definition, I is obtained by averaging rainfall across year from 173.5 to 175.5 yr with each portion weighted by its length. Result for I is 15.8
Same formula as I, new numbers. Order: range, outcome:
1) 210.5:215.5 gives 16.6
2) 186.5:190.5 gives 15.5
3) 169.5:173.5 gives 16.5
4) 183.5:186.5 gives 15.2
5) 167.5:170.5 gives 16.8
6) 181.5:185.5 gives 15.4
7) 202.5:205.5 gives 16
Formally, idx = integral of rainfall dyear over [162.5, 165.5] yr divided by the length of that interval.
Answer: 16.4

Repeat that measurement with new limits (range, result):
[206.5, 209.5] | 16.1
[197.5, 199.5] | 15.4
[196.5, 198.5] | 15.3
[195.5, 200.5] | 15.7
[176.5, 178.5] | 15.8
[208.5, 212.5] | 16.2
